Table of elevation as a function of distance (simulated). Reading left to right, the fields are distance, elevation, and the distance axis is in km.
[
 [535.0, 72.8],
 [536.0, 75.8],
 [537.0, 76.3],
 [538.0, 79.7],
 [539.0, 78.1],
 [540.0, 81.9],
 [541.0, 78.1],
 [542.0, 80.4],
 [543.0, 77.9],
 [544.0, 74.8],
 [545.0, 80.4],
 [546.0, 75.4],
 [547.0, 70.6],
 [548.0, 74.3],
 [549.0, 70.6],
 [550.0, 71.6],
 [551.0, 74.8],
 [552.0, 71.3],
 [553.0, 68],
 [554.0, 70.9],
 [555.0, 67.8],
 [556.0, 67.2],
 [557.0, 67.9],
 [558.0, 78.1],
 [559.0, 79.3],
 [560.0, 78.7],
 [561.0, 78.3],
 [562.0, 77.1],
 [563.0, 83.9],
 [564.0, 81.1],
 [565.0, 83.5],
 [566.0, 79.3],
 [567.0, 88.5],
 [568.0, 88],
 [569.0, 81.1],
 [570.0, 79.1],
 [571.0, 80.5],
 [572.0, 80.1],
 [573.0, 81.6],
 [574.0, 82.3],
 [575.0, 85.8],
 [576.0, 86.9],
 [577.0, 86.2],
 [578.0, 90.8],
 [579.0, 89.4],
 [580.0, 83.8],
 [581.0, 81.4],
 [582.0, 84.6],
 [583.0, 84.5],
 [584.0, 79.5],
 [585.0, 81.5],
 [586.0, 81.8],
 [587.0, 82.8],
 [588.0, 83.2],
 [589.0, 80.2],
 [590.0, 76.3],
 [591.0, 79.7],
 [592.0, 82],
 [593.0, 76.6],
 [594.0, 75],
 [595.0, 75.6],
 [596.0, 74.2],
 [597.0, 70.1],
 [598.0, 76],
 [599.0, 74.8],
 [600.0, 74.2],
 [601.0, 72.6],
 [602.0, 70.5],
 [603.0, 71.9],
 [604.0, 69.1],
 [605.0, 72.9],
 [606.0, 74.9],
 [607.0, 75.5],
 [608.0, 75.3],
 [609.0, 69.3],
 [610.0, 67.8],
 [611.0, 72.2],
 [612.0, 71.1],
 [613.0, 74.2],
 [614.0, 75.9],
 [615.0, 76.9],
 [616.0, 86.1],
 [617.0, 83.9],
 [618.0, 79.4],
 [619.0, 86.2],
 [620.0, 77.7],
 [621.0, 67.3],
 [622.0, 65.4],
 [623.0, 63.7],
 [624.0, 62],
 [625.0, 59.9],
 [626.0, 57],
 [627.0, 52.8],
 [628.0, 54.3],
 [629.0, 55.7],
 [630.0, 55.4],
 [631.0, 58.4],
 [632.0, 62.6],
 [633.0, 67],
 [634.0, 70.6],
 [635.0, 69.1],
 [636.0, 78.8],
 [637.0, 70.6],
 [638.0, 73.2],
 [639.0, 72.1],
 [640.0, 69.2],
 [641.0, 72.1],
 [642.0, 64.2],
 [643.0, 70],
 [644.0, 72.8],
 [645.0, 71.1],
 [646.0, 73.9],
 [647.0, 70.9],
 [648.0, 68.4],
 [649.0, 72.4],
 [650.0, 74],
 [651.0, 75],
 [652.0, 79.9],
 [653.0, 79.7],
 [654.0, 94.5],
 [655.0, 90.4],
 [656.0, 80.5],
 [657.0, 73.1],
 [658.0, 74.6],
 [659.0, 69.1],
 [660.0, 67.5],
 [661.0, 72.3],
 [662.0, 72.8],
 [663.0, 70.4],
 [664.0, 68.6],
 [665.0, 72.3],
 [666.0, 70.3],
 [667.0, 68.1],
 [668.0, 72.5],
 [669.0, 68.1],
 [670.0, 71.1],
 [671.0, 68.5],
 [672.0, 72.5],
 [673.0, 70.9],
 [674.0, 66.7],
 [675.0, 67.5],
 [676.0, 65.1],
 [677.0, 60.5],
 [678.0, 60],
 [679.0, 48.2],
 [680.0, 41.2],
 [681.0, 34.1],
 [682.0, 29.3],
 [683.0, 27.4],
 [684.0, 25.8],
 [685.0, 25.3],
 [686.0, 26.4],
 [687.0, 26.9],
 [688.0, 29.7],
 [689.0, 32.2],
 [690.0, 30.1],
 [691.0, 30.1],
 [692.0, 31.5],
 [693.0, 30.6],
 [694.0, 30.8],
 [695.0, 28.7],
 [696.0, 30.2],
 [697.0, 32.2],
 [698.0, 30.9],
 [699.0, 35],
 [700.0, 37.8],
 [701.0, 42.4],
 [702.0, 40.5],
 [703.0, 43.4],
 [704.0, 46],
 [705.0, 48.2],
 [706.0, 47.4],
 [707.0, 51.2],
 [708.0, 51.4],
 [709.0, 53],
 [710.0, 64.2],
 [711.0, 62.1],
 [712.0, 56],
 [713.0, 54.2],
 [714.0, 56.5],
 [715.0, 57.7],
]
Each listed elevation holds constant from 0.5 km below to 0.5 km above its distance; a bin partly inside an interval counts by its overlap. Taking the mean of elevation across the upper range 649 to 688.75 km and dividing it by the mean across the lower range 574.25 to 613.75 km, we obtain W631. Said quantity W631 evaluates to 0.8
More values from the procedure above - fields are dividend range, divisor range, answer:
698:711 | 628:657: 0.65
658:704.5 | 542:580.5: 0.62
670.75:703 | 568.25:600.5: 0.50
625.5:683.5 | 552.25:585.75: 0.83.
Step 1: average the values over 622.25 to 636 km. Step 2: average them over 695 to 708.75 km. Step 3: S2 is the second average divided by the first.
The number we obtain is 0.67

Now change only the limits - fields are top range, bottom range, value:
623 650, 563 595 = 0.81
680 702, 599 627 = 0.43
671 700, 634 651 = 0.57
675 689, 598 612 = 0.54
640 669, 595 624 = 1.00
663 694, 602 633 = 0.72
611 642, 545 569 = 0.91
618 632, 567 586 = 0.76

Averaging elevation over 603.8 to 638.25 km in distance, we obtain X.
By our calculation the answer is 69.5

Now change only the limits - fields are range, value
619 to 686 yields 65.4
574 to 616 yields 77.9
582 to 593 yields 81.1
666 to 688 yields 52.1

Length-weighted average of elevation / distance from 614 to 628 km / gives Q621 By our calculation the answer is 70.2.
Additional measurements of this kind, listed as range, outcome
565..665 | 74.8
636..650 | 71.2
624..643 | 64.7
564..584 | 83.9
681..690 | 28.3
